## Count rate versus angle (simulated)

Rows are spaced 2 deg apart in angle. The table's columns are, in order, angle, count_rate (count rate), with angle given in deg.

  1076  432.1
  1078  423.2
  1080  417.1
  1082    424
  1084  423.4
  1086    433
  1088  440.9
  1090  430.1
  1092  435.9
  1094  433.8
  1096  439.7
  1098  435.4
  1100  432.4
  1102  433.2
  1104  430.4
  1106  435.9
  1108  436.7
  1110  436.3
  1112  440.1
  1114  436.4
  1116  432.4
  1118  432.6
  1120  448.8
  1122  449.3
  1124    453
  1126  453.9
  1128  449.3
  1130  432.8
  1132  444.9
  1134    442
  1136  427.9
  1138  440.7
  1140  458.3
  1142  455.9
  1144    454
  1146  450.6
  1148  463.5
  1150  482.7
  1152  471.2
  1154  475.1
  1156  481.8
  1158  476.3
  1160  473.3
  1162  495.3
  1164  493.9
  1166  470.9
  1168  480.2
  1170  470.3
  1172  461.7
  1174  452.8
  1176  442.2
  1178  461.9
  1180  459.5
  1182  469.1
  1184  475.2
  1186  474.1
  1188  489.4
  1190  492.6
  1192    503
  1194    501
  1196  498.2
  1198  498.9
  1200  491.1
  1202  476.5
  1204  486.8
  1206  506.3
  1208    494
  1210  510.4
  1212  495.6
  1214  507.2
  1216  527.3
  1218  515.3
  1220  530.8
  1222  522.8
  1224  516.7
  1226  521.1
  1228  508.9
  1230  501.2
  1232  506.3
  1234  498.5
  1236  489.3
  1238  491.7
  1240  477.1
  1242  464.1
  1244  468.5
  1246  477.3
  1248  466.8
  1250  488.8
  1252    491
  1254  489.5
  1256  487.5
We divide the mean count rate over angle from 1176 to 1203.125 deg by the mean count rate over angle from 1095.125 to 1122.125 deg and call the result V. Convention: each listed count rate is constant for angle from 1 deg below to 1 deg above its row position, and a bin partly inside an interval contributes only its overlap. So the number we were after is 1.10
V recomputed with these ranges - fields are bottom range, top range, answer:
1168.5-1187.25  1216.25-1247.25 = 1.08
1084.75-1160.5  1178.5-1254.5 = 1.11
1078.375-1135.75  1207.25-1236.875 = 1.17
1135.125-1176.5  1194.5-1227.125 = 1.09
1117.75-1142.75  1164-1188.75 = 1.05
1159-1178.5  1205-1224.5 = 1.09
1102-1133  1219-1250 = 1.13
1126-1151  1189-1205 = 1.10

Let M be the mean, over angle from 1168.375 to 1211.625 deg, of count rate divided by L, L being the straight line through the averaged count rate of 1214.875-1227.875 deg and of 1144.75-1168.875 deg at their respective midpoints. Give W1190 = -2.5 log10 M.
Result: 0.04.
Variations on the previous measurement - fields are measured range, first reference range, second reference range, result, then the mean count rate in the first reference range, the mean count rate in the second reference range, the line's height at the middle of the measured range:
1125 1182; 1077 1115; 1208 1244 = 0.01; 433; 504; 464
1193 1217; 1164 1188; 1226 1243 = -0.04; 467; 494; 481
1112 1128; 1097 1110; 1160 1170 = 0.01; 434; 482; 447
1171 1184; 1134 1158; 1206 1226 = 0.06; 460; 513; 484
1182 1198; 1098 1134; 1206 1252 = -0.02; 440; 499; 479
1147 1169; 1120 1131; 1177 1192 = -0.03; 448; 476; 464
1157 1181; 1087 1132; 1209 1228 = 0.02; 439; 516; 481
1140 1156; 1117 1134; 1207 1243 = -0.02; 445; 504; 459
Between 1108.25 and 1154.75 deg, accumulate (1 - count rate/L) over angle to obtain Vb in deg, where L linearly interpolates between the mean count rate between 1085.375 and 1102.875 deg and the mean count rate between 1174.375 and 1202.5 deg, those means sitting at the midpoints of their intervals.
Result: 0.4 deg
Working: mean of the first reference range 435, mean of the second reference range 480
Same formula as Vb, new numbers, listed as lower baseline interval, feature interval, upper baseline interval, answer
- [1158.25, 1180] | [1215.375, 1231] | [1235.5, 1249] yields -1.4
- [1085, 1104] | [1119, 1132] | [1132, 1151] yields 0.0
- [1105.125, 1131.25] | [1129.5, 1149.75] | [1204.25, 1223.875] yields 0.4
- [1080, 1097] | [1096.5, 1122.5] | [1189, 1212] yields 0.4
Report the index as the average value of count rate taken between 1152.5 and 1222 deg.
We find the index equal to 487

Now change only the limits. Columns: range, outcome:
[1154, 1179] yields 472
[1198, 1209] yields 492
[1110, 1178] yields 457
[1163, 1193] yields 473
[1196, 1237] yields 505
